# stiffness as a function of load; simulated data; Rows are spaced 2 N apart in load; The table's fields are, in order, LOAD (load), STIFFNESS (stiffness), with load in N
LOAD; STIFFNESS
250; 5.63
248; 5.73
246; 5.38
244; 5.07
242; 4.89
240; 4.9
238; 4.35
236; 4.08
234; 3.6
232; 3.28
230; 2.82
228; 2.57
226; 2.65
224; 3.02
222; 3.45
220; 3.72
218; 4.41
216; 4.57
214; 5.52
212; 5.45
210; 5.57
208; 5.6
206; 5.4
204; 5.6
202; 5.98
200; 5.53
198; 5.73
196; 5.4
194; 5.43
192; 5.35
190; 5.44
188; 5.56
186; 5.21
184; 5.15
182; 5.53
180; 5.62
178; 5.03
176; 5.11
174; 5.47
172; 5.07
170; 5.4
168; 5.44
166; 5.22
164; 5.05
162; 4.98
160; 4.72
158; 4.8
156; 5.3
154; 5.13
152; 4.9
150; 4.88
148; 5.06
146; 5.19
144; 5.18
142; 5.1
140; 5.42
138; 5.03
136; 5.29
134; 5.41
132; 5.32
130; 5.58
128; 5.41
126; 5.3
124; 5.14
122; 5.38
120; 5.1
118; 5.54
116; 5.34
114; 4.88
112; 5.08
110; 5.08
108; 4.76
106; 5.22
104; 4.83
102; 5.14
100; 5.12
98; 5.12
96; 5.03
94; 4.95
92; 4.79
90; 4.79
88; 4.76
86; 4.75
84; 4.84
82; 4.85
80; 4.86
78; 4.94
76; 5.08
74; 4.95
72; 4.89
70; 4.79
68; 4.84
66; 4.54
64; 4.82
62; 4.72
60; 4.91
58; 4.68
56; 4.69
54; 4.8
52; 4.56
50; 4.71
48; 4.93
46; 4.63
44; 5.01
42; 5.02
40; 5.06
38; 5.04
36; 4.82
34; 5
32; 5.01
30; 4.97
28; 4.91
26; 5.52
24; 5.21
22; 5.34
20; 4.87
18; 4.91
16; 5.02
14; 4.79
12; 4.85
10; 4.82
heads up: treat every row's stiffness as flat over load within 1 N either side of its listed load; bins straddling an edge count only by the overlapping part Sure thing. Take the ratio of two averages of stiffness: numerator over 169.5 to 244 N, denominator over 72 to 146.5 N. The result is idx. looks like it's 0.9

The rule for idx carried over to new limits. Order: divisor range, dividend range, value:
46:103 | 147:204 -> 1.09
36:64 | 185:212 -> 1.14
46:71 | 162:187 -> 1.11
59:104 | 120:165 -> 1.06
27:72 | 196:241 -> 0.92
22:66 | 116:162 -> 1.06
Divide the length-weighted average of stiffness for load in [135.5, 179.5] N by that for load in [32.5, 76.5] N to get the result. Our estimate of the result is 1.1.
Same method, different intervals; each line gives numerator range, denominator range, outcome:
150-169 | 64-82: 1.04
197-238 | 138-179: 0.86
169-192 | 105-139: 1.02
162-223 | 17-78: 1.07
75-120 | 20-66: 1.02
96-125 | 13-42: 1.02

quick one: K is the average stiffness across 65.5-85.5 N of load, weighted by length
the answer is 4.86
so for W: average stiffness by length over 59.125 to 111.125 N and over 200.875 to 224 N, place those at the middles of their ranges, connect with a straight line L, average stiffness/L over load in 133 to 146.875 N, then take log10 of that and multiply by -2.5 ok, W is -0.07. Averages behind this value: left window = 4.9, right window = 4.94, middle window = 5.23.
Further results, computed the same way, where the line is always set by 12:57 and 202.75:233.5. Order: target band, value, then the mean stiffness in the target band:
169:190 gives -0.21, 5.32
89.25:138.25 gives -0.11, 5.15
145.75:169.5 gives -0.13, 5.06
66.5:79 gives -0.02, 4.9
